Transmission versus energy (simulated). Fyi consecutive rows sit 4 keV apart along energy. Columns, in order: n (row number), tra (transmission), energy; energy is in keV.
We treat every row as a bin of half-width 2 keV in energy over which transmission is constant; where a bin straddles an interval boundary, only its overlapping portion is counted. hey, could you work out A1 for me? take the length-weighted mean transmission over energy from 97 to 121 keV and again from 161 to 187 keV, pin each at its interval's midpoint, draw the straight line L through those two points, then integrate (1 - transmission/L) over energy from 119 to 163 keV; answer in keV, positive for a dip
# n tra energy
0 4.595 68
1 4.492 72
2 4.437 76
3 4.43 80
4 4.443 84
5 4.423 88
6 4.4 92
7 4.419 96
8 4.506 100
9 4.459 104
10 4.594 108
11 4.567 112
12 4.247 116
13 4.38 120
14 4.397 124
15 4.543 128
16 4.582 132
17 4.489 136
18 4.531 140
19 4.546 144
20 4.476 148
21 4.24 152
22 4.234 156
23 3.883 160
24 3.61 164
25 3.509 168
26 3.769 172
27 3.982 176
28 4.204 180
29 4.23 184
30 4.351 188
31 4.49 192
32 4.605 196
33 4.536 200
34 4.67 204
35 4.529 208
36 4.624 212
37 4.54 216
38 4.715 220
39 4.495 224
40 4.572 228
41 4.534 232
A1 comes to -1.97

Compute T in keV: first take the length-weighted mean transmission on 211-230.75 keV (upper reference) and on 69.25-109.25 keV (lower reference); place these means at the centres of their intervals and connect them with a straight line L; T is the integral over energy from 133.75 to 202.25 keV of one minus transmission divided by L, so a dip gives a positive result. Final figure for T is 4.76 keV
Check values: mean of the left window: 4.46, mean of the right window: 4.59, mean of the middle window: 4.22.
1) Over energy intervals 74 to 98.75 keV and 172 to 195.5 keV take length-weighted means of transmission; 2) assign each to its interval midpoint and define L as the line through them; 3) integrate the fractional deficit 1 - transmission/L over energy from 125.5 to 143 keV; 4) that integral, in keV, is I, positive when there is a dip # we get -0.81 keV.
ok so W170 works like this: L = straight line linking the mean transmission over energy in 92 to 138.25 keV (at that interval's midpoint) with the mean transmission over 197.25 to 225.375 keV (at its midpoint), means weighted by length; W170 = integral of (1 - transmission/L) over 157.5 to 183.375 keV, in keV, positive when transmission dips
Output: 3.9 keV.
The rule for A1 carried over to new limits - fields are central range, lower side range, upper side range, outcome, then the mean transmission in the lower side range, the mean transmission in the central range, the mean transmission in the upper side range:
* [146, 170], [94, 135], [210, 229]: 2.8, 4.47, 3.99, 4.59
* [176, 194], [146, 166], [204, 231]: 0.2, 4.09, 4.28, 4.58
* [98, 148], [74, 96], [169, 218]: -0.9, 4.43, 4.49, 4.36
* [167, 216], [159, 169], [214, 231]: -2.7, 3.66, 4.32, 4.58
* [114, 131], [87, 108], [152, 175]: -0.7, 4.46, 4.4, 3.85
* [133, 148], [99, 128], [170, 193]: -0.6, 4.45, 4.52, 4.16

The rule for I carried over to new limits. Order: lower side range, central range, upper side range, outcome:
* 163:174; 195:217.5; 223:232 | -2.0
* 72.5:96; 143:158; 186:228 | 0.5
